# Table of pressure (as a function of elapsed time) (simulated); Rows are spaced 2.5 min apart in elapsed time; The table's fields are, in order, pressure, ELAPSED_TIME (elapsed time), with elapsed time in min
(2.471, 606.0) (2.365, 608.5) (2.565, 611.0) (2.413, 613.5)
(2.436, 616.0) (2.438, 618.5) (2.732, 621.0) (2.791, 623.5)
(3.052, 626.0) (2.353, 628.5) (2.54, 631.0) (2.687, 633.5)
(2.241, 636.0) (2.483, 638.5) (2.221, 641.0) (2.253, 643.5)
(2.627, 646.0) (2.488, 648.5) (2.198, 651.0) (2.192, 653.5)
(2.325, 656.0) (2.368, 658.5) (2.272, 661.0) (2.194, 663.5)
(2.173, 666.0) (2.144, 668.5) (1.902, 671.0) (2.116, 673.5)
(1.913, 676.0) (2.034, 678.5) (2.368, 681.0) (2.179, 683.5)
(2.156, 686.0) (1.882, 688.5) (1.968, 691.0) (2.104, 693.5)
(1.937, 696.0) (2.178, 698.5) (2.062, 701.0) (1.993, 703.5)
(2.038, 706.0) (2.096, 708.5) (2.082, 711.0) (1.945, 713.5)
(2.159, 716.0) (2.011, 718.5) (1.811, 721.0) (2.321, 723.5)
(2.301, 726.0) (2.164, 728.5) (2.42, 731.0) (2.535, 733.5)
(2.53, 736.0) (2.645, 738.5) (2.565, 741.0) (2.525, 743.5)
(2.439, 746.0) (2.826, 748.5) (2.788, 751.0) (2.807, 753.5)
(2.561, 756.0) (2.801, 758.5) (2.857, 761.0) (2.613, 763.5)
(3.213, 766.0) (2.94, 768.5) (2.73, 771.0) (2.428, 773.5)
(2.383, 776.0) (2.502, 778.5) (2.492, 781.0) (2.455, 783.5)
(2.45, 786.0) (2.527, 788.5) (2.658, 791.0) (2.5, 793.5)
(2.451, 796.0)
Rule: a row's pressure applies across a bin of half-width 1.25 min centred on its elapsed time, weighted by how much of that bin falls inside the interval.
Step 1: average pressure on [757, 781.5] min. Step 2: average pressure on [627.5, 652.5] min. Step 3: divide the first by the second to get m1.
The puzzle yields 1.1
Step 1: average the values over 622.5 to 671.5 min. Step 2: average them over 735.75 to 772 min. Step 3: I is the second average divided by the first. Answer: 1.1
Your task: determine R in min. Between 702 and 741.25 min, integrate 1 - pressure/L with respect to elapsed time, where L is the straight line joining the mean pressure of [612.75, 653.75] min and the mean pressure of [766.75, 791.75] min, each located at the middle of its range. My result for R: 5.0 min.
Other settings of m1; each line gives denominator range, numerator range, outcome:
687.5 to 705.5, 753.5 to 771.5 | 1.40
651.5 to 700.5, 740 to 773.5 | 1.29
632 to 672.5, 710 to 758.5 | 1.05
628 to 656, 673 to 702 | 0.87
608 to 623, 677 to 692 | 0.83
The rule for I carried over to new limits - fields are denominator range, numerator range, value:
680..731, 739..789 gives 1.26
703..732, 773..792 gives 1.18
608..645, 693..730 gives 0.83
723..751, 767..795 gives 1.02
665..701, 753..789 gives 1.28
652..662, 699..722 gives 0.89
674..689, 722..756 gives 1.20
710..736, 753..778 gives 1.24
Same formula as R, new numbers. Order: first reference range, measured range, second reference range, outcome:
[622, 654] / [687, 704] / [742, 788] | 3.57 min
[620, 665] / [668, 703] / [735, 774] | 6.61 min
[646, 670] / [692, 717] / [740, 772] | 4.41 min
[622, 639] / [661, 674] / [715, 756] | 2.15 min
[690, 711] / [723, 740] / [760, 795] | -1.05 min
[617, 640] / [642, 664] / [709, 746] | 1.62 min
